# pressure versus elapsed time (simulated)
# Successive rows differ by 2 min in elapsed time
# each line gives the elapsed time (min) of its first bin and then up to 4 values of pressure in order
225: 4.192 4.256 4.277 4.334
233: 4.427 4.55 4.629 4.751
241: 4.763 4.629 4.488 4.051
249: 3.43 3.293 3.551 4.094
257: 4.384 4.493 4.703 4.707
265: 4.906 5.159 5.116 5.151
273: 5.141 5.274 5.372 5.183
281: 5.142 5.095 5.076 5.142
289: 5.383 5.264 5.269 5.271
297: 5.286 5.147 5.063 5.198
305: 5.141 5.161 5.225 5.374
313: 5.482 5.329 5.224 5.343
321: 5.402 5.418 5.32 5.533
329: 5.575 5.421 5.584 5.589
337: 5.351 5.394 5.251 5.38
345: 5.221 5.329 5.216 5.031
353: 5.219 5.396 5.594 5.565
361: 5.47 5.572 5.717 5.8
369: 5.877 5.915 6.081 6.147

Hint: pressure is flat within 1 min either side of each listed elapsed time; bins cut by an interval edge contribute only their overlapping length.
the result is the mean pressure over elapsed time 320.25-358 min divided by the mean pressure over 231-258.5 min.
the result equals 1.27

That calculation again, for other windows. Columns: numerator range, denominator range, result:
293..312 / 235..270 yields 1.18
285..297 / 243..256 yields 1.35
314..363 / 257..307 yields 1.06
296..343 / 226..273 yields 1.20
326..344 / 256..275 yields 1.12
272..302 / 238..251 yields 1.22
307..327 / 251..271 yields 1.18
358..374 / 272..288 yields 1.11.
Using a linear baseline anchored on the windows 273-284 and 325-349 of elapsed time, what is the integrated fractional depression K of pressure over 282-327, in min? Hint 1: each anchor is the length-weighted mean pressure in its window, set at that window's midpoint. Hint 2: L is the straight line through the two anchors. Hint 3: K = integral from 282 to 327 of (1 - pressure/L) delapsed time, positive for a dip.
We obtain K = 0.3 min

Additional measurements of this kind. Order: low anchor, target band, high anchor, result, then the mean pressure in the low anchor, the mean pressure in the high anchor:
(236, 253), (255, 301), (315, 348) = -3.8 min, 4.21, 5.39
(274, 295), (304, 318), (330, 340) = 0.2 min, 5.22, 5.47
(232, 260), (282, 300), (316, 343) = -1.2 min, 4.25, 5.41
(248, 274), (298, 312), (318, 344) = -0.3 min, 4.47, 5.43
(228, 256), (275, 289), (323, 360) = -1.5 min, 4.23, 5.39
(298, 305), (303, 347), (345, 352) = -1.7 min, 5.14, 5.2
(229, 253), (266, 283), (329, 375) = -2.0 min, 4.27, 5.51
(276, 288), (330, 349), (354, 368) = 0.3 min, 5.17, 5.59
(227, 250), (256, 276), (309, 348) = -0.9 min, 4.39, 5.39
